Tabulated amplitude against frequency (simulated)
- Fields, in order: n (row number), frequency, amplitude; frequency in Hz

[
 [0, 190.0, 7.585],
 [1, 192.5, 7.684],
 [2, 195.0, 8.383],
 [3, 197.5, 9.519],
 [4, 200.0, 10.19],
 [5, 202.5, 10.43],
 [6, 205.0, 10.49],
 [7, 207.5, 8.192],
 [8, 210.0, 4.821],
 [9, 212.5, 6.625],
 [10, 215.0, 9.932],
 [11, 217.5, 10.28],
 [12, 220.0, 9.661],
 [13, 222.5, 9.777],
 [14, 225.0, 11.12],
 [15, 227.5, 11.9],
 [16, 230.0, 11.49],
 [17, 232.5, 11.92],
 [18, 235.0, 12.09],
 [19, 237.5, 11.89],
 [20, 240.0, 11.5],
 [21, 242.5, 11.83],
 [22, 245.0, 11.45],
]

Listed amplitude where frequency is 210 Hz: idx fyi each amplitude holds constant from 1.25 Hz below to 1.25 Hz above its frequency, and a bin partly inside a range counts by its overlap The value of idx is 4.821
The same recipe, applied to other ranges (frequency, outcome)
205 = 10.49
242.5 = 11.83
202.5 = 10.43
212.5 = 6.625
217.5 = 10.28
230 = 11.49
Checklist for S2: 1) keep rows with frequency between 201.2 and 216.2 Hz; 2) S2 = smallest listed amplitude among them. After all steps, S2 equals 4.821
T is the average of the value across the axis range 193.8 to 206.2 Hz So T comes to 9.81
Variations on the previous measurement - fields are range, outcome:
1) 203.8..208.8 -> 9.28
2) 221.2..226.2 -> 10.4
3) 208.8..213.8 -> 5.77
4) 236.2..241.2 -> 11.7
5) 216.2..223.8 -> 9.91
